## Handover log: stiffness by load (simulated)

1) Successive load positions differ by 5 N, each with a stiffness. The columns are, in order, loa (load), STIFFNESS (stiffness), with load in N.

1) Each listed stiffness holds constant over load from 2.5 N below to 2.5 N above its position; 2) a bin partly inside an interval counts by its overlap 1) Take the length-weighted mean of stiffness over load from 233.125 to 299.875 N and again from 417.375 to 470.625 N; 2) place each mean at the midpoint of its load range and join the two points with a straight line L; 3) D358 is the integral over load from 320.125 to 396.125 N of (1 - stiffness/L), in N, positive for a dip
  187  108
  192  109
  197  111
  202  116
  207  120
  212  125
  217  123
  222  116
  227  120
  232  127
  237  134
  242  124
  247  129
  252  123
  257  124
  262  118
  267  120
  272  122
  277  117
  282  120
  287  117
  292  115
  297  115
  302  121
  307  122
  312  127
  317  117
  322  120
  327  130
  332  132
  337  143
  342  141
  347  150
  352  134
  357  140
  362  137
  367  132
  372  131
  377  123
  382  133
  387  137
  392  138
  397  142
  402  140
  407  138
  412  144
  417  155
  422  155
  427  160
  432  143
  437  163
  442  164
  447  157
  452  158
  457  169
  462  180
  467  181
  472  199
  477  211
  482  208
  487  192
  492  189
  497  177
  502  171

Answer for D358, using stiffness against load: 4.2 N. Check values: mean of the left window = 121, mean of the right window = 163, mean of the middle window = 135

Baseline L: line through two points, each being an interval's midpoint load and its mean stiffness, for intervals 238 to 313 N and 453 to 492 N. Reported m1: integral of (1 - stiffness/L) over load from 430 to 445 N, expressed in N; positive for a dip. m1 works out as 1.7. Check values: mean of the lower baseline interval 121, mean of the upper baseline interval 190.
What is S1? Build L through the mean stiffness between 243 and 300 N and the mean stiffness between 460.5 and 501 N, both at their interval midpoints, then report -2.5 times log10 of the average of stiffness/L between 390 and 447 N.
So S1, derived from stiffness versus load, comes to 0.14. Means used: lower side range 120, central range 150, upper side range 192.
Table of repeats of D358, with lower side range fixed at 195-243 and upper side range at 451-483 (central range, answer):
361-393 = 6.0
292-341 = 7.4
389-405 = 2.7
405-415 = 1.7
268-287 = 2.4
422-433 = 1.4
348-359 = 1.3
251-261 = 0.7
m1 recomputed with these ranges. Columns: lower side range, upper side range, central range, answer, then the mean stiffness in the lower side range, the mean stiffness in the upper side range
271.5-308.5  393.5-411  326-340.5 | -1.0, 118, 140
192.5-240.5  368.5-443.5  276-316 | 3.5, 121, 144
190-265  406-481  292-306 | 1.9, 121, 167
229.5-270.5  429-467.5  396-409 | 1.2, 125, 163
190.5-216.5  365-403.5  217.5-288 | -0.4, 117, 134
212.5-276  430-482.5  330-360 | 1.6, 123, 175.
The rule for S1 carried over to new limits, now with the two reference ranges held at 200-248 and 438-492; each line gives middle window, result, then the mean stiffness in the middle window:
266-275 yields 0.12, 121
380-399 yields 0.19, 138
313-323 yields 0.22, 120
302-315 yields 0.16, 124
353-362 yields 0.13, 138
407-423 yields 0.14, 149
